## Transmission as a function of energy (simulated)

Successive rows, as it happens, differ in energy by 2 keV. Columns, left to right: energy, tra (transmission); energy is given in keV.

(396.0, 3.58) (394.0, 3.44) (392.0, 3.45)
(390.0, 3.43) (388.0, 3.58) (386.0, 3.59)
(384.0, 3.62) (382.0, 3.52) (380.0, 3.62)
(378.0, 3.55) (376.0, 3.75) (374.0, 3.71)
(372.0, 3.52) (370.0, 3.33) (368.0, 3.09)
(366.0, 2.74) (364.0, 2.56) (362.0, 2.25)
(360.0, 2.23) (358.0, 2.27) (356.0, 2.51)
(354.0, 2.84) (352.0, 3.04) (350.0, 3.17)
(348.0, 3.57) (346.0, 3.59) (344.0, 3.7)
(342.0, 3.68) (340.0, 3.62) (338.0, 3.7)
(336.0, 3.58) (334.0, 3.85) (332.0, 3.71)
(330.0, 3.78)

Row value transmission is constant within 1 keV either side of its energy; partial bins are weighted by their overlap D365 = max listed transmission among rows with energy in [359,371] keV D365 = 3.33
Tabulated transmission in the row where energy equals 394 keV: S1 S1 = 3.44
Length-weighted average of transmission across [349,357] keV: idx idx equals 2.89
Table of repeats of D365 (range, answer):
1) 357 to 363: 2.27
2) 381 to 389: 3.62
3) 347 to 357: 3.57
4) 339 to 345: 3.7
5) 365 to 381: 3.75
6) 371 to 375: 3.71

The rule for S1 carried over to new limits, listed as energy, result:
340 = 3.62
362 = 2.25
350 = 3.17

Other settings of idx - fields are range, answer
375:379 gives 3.65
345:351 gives 3.44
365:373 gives 3.17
